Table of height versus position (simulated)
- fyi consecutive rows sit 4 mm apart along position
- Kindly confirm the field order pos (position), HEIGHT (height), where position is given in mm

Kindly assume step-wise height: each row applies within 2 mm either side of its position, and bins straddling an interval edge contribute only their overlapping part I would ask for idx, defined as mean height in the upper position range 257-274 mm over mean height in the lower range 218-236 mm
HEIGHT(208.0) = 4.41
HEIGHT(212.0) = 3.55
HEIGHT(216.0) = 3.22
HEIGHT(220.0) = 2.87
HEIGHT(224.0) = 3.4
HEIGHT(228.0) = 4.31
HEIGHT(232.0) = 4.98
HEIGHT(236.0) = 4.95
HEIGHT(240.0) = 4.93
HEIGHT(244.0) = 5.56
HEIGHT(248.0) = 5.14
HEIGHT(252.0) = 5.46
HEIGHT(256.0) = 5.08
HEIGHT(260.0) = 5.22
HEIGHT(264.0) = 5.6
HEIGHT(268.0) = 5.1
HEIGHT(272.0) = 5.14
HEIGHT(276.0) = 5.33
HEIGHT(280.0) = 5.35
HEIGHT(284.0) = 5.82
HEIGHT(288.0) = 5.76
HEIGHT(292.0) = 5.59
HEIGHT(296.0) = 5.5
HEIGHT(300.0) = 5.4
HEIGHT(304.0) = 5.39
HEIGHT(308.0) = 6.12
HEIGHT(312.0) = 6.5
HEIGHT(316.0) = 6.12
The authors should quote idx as 1.3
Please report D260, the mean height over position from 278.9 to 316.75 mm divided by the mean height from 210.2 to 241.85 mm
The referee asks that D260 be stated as 1.43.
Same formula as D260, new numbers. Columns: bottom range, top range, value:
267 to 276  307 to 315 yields 1.22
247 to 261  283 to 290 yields 1.11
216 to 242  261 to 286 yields 1.29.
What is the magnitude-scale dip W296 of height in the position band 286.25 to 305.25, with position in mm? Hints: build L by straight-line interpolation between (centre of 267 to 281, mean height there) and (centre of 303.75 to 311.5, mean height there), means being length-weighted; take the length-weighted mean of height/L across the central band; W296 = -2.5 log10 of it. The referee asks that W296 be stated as 0.04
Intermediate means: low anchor 5.23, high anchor 5.98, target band 5.53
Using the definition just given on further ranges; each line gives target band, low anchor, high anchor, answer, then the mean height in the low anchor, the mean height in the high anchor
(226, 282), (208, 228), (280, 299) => -0.14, 3.48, 5.62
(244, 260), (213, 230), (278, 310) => -0.21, 3.46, 5.62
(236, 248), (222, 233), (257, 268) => -0.12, 4.16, 5.32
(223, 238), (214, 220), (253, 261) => -0.17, 3.1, 5.18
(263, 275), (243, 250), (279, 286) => 0.05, 5.32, 5.62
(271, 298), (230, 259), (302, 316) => 0.04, 5.16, 6.02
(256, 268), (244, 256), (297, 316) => 0.02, 5.31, 5.86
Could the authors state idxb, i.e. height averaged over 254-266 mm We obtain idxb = 5.3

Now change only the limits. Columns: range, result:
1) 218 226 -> 3.13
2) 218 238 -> 4.1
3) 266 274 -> 5.12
